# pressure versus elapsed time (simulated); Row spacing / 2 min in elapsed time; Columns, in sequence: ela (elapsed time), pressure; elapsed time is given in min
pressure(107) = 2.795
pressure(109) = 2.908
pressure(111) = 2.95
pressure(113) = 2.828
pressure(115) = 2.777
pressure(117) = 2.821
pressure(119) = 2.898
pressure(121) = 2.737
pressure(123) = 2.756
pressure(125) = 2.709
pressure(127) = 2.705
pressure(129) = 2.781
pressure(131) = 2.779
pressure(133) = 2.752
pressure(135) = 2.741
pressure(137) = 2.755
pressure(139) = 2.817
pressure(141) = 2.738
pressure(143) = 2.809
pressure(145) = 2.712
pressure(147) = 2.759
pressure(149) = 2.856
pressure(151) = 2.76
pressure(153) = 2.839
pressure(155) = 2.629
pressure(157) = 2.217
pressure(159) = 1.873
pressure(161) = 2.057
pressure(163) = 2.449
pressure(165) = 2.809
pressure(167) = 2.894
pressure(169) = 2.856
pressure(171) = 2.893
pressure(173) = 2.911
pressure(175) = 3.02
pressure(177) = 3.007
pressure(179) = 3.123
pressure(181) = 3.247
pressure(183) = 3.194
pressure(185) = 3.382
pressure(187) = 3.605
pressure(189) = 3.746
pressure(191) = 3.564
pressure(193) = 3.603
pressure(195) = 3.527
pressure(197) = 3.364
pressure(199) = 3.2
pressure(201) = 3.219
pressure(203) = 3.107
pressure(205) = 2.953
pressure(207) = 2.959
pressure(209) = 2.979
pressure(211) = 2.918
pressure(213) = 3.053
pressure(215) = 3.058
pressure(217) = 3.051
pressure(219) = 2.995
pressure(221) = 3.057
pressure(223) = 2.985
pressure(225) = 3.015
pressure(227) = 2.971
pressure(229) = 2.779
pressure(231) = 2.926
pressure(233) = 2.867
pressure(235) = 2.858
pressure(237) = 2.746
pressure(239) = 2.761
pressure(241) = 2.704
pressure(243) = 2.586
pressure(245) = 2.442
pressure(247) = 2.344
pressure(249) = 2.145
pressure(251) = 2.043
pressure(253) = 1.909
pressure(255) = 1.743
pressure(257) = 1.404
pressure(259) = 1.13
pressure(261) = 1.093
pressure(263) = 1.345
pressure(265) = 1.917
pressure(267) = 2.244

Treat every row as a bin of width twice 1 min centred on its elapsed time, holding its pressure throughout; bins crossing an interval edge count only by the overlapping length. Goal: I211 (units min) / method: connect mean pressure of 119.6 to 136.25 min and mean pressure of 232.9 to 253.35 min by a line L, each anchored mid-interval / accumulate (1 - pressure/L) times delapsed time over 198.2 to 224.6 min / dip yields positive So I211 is -4.9 min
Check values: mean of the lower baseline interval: 2.75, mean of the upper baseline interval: 2.49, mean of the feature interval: 3.04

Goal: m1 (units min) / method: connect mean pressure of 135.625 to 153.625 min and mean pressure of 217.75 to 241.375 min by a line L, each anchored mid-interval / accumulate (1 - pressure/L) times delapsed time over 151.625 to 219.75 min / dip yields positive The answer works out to -4.1 min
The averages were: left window 2.78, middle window 3.01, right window 2.9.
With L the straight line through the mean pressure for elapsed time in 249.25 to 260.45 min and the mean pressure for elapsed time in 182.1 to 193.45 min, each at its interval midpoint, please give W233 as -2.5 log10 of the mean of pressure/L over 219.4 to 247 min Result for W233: -0.24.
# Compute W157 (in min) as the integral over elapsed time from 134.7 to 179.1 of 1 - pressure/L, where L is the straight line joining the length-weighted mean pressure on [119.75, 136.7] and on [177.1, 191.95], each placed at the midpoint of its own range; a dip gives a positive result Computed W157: 5.2 min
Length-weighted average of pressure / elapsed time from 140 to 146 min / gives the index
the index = 2.75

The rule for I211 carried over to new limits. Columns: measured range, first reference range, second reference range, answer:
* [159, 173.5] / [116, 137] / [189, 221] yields 1.7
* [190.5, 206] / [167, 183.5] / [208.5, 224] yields -1.5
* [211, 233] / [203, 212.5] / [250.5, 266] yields -3.6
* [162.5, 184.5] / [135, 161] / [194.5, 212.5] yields -0.8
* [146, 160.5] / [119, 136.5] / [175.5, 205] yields 2.1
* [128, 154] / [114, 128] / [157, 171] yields -1.3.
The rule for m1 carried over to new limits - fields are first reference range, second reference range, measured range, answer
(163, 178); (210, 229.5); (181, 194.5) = -2.7 min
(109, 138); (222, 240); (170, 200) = -4.8 min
